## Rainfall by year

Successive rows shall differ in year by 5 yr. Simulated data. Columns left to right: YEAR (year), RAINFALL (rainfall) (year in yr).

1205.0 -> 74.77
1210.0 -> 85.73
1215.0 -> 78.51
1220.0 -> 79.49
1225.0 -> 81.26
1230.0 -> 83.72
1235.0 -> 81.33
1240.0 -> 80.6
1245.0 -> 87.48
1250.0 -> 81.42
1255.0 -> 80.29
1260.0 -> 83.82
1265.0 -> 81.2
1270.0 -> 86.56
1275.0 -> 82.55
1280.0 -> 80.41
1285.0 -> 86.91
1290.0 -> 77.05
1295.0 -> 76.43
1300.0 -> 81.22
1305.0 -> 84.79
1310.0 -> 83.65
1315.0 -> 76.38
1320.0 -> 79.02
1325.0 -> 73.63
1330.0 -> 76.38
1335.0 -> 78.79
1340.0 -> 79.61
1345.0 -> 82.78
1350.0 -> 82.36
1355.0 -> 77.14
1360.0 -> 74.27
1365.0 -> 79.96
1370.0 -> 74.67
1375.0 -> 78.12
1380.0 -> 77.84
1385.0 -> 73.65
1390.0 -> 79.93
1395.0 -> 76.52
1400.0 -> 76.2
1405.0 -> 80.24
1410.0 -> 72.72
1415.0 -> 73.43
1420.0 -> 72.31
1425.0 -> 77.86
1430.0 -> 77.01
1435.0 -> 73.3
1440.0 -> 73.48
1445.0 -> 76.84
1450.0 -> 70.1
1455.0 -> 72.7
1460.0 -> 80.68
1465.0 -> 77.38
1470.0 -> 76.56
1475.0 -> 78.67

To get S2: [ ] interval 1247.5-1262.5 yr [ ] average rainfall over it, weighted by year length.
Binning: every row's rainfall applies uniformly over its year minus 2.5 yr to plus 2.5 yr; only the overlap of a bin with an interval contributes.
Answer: 81.8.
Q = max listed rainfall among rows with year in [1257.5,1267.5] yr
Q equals 83.82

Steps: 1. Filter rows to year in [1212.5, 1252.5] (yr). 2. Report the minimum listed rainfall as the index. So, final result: 78.51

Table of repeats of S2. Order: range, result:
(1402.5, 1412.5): 76.5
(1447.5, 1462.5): 74.5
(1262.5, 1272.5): 83.9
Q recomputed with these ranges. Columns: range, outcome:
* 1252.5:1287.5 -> 86.91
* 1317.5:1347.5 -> 82.78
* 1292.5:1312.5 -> 84.79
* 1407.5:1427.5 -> 77.86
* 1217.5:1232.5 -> 83.72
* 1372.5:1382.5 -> 78.12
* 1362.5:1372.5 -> 79.96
